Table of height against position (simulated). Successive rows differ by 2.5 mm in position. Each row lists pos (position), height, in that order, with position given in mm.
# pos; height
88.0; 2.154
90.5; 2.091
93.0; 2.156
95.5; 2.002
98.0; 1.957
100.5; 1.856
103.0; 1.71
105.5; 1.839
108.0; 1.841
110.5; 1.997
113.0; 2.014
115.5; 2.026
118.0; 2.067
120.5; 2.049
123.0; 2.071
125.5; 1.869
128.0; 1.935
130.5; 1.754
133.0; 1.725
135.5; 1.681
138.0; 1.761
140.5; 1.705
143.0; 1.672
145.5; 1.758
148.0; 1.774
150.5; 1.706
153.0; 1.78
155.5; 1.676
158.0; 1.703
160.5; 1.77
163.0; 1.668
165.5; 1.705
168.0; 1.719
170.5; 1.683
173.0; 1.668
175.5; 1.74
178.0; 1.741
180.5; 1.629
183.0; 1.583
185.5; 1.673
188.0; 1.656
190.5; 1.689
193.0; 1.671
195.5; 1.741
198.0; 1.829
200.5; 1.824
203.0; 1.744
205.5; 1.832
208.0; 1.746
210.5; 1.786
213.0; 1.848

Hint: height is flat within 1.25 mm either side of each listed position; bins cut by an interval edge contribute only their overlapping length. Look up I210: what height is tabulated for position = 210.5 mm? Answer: 1.786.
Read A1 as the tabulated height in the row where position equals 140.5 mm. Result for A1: 1.705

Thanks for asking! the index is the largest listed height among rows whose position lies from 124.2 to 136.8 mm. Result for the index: 1.935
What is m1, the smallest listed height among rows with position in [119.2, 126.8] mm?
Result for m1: 1.869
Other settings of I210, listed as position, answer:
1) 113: 2.014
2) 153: 1.78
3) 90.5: 2.091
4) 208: 1.746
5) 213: 1.848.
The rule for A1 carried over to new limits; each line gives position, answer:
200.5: 1.824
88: 2.154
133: 1.725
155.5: 1.676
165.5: 1.705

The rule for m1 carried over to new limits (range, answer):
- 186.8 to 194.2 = 1.656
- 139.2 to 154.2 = 1.672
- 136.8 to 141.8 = 1.705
